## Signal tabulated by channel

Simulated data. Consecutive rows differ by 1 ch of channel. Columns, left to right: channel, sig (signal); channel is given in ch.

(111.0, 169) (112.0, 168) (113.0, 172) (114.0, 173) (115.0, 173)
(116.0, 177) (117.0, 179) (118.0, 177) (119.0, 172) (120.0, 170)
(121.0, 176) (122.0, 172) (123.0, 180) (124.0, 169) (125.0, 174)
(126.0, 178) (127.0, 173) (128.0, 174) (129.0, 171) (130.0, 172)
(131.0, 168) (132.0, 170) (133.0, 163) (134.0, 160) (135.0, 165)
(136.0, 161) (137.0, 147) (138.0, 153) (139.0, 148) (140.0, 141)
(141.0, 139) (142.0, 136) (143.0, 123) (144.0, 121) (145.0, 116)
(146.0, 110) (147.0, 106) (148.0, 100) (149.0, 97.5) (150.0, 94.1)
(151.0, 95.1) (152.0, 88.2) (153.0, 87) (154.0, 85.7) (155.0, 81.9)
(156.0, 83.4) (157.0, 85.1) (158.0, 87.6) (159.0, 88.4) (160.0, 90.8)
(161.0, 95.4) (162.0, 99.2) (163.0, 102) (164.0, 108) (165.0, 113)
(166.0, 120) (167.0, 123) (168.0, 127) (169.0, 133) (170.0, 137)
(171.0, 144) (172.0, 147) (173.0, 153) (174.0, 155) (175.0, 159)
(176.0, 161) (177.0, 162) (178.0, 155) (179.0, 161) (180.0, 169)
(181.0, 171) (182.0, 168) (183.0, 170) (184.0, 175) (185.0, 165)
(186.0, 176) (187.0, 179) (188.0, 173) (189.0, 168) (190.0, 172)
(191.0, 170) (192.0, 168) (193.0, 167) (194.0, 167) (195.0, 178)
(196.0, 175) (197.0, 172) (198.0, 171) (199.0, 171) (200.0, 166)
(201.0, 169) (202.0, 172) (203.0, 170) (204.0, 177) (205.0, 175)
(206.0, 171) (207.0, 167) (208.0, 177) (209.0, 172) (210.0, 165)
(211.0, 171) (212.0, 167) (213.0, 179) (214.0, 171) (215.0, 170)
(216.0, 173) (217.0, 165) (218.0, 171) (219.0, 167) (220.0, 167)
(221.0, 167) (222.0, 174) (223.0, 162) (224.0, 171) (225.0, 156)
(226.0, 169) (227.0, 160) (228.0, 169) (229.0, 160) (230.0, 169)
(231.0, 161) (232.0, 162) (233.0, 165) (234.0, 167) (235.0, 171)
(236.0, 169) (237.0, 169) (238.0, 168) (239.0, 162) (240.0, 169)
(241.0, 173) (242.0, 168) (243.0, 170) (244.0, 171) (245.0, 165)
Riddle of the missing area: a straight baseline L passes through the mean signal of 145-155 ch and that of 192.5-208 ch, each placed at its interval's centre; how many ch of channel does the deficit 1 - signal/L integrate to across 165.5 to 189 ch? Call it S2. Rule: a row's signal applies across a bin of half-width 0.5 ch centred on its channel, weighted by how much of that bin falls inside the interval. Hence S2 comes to -3.2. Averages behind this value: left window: 96.3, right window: 171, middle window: 156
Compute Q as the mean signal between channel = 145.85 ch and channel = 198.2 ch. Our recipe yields 136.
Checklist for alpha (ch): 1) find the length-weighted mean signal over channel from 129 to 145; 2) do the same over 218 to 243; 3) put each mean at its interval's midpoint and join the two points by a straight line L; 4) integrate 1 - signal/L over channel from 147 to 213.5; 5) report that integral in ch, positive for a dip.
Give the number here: 6.02 ch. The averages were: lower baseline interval 151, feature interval 144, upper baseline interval 167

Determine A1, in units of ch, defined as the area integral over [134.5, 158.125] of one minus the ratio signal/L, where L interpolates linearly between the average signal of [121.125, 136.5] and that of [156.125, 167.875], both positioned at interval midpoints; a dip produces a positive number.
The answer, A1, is 3.58 ch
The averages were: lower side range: 170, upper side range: 101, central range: 115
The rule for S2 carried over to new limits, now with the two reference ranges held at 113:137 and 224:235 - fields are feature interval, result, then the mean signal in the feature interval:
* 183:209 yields -0.8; 172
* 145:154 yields 3.8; 97.6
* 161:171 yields 3.0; 118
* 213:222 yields -0.2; 170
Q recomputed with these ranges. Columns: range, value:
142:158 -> 99.1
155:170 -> 104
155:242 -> 156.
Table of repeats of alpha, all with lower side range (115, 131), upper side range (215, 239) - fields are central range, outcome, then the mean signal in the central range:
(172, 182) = 0.6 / 160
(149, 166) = 7.7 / 93.7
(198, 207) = -0.1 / 171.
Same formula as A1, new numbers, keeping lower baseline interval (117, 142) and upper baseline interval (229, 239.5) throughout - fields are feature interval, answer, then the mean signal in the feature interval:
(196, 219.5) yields -0.72 ch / 171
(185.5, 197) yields -0.44 ch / 172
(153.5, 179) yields 6.91 ch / 121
